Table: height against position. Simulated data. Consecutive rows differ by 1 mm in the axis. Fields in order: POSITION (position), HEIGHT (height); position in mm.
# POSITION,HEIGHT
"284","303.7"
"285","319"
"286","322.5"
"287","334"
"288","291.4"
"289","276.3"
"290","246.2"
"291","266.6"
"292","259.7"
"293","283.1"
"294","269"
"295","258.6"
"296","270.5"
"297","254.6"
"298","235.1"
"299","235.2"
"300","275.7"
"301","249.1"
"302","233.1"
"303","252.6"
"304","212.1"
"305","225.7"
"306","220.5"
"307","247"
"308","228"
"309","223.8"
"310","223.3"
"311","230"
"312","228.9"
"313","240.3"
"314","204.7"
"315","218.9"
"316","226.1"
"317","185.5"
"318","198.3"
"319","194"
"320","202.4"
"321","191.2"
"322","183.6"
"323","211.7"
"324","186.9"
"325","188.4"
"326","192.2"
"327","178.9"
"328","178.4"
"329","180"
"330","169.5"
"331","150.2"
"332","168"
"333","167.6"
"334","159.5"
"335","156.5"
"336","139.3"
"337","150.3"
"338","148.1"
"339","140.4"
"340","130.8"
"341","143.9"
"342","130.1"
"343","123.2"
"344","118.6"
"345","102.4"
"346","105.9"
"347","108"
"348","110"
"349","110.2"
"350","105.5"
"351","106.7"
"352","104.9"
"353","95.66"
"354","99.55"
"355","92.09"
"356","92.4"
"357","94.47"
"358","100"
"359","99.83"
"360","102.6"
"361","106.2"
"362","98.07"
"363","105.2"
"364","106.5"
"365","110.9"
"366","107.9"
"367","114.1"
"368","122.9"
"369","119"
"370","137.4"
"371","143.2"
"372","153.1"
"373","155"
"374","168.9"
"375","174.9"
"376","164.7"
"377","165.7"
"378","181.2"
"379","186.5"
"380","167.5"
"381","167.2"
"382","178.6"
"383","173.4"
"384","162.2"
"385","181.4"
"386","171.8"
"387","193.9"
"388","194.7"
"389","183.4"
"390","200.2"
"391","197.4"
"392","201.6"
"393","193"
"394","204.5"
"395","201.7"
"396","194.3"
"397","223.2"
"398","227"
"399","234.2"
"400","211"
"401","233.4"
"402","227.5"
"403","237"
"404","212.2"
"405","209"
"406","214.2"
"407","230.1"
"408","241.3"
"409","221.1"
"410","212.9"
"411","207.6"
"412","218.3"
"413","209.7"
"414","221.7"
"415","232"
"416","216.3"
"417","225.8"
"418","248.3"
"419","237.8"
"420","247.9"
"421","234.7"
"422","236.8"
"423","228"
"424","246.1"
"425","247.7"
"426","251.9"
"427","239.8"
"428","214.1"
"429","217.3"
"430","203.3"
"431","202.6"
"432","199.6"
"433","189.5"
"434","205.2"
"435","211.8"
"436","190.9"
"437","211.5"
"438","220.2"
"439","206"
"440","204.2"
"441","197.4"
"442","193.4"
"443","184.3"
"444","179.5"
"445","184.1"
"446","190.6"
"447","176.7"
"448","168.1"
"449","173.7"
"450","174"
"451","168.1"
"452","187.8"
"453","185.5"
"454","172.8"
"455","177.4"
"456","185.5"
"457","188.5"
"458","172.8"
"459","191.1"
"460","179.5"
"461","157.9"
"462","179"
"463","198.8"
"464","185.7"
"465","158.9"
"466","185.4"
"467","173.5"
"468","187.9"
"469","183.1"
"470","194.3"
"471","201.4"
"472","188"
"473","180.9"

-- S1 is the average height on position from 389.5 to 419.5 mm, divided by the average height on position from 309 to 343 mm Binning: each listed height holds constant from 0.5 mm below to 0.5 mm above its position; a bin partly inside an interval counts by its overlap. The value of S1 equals 1.20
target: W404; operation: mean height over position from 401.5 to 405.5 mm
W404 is 221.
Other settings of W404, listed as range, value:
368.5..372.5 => 138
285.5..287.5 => 328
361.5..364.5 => 103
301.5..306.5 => 229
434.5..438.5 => 209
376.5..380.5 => 175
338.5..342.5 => 136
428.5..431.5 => 208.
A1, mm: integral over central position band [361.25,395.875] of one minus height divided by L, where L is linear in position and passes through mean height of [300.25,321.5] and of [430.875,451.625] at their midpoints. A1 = 7.4 mm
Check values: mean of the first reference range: 221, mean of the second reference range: 192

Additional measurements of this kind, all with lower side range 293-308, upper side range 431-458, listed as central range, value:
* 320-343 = 6.75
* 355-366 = 5.98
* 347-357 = 5.49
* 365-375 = 3.76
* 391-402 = -0.22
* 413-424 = -1.81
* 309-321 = 1.36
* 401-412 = -0.93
